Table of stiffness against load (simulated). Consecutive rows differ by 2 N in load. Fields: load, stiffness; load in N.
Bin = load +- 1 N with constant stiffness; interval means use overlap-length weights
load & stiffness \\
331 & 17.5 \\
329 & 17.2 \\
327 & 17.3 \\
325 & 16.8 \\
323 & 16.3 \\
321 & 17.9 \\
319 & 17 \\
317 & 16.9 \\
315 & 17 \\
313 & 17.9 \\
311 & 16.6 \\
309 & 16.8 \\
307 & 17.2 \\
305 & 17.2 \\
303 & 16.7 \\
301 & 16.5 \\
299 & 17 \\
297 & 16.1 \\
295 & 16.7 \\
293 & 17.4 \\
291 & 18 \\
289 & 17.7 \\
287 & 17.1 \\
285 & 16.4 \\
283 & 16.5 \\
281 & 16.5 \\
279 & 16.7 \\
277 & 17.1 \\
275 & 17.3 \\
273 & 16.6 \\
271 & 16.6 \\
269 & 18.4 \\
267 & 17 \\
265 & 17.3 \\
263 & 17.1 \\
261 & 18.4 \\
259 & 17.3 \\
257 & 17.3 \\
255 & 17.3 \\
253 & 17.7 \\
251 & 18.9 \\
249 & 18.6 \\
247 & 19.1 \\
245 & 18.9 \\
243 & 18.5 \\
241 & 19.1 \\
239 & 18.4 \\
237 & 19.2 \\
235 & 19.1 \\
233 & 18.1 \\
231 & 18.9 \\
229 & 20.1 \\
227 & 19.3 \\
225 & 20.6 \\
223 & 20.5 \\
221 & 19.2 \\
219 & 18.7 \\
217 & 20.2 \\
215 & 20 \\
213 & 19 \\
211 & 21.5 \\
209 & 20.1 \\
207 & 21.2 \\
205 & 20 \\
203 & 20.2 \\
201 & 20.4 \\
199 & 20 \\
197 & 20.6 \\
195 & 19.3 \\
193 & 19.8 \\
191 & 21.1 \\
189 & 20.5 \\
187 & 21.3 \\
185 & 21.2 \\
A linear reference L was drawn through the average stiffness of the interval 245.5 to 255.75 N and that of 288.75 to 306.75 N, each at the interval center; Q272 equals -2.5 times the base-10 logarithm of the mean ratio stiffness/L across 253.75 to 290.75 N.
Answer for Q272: 0.036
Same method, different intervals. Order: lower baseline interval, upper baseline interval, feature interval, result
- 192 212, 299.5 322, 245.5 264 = 0.04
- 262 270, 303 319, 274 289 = 0.03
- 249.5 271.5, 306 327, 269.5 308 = 0.03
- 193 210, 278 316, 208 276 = 0.01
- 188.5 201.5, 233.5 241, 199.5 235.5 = -0.02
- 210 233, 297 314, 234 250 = 0.01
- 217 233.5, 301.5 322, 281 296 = 0.04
